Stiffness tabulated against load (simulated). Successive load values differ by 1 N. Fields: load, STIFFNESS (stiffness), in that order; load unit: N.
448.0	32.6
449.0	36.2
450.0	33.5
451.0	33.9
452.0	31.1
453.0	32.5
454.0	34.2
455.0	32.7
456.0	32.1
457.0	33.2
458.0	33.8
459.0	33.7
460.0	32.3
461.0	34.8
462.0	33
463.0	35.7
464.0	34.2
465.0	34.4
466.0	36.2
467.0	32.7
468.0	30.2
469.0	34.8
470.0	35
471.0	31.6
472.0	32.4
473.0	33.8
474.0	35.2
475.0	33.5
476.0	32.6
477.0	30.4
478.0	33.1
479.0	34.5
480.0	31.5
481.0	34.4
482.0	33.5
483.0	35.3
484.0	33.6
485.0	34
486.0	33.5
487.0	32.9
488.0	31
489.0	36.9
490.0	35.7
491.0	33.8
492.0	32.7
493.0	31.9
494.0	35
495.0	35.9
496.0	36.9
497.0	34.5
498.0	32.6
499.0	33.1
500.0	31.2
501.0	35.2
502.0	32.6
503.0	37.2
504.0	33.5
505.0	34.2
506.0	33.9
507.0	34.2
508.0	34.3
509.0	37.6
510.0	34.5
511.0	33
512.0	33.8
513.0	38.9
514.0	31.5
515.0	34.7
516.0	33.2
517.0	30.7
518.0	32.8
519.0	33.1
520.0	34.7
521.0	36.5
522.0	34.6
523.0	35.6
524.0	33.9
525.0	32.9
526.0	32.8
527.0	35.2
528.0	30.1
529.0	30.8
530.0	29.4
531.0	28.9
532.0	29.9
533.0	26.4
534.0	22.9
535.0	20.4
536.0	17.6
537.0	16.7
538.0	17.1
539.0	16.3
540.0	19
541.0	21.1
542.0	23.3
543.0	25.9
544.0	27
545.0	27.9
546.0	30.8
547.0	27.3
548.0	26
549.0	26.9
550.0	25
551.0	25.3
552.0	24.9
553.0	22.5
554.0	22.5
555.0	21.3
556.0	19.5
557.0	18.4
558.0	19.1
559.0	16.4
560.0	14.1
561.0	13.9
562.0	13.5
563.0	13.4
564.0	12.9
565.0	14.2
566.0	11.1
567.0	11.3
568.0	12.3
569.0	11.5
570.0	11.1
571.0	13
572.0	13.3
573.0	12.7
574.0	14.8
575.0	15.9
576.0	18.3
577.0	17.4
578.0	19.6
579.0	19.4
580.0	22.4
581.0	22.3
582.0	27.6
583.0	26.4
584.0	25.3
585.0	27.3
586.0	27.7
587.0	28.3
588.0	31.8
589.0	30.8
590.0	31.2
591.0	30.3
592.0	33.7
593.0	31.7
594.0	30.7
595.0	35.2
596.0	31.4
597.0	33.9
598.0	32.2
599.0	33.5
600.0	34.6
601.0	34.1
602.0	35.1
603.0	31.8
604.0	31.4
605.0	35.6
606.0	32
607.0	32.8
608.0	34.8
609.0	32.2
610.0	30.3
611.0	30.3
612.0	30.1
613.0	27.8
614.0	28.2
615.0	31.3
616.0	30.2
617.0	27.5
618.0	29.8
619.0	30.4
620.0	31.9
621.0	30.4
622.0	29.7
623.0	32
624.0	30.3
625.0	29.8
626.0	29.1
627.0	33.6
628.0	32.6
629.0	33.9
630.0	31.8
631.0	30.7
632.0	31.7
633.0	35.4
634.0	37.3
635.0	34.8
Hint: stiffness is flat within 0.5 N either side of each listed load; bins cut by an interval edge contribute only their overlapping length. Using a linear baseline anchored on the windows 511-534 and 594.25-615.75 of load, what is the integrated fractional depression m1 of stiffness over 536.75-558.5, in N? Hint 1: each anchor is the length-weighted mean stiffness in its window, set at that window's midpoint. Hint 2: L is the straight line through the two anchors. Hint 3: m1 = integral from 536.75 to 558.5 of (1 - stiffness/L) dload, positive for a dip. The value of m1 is 6.4 N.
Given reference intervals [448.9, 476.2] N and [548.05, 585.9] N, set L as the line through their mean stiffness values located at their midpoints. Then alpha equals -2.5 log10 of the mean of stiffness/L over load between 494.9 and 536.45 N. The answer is -0.25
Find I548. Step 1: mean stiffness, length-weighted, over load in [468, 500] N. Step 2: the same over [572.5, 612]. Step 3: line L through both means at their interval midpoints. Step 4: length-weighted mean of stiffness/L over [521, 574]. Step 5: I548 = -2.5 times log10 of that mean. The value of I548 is 0.36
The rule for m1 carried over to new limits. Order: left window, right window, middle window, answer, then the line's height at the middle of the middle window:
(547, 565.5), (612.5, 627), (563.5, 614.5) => -0.2 N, 25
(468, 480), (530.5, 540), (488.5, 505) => -3.1 N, 28.9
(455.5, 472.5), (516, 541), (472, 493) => -1.0 N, 32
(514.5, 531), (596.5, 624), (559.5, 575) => 9.3 N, 32.3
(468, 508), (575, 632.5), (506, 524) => -0.8 N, 32.8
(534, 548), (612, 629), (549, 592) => 9.3 N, 25.4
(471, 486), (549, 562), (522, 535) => -2.9 N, 24.8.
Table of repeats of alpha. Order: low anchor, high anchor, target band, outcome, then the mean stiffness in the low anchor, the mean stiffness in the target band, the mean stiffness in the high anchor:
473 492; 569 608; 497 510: -0.063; 33.6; 34.2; 26.7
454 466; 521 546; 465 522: -0.114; 33.8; 33.9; 26.8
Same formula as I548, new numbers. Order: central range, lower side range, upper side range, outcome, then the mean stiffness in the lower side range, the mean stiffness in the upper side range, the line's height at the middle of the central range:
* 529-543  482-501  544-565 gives 0.10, 33.9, 21.1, 24.8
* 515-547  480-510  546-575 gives -0.12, 34.1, 17.6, 25.1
